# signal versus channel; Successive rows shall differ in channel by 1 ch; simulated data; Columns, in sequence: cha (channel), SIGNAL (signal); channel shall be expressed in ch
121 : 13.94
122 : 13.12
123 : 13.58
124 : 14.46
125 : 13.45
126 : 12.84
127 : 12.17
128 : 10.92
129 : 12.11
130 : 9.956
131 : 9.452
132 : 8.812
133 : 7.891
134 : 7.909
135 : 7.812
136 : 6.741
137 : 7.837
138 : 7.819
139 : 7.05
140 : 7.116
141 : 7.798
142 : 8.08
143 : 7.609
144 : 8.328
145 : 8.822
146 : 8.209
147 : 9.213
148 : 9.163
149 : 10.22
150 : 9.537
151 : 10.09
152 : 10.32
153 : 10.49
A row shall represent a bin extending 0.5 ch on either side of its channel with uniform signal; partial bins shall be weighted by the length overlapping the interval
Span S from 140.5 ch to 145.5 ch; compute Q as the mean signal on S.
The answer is 8.13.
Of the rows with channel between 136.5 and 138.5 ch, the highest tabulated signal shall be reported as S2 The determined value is 7.837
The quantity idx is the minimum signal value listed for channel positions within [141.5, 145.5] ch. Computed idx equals 7.609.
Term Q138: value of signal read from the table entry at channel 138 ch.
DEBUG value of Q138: 7.819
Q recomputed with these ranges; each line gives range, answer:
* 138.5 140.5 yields 7.08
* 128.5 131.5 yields 10.5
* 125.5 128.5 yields 12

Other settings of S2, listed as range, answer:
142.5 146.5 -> 8.822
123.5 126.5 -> 14.46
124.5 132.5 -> 13.45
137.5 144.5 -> 8.328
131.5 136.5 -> 8.812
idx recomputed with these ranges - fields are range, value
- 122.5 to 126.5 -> 12.84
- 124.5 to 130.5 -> 9.956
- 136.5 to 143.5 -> 7.05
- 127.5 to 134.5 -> 7.891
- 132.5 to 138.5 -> 6.741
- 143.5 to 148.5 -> 8.209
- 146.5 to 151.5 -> 9.163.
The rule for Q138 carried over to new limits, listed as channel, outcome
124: 14.46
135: 7.812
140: 7.116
